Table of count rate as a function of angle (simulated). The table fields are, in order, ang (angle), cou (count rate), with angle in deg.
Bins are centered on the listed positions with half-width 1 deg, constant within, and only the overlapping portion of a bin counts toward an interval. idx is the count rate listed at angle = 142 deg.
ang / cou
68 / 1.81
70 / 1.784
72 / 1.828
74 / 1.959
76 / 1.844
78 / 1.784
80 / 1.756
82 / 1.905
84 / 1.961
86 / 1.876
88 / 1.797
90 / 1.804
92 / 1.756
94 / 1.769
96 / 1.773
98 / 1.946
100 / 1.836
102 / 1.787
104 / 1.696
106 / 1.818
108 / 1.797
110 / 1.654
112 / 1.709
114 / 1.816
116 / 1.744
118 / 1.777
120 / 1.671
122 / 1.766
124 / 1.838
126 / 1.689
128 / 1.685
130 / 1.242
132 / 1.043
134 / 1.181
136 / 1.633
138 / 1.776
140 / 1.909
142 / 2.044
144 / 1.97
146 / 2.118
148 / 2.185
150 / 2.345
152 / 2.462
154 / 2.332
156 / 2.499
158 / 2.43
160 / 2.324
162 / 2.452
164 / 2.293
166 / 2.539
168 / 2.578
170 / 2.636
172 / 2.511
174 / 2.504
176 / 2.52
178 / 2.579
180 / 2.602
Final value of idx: 2.044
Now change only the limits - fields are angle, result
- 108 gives 1.797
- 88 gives 1.797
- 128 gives 1.685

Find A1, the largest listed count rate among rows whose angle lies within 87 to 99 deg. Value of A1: 1.946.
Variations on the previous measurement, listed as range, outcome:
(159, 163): 2.452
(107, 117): 1.816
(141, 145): 2.044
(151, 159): 2.499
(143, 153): 2.462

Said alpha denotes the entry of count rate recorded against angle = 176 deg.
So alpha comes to 2.52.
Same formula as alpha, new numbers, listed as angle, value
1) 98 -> 1.946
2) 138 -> 1.776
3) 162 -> 2.452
